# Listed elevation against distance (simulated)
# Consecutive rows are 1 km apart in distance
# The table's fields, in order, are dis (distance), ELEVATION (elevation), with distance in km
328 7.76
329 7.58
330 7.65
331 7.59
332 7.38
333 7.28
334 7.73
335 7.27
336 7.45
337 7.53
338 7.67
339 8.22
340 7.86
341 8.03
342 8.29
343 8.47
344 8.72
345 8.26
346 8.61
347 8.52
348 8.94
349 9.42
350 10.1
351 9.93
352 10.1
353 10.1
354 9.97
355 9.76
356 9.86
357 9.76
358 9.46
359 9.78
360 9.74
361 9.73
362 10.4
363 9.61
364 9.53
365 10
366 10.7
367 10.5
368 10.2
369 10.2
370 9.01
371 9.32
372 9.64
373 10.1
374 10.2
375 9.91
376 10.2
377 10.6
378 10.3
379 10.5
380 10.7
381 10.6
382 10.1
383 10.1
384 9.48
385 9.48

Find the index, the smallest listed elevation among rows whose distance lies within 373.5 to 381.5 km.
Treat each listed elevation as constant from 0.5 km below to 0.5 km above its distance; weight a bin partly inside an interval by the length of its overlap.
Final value 9.91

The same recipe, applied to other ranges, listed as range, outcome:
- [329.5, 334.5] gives 7.28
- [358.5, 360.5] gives 9.74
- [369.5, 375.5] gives 9.01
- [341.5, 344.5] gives 8.29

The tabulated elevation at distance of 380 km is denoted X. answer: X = 10.7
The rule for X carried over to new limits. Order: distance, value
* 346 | 8.61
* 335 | 7.27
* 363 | 9.61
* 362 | 10.4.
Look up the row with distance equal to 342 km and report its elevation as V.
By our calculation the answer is 8.29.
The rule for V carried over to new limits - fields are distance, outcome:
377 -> 10.6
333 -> 7.28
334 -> 7.73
